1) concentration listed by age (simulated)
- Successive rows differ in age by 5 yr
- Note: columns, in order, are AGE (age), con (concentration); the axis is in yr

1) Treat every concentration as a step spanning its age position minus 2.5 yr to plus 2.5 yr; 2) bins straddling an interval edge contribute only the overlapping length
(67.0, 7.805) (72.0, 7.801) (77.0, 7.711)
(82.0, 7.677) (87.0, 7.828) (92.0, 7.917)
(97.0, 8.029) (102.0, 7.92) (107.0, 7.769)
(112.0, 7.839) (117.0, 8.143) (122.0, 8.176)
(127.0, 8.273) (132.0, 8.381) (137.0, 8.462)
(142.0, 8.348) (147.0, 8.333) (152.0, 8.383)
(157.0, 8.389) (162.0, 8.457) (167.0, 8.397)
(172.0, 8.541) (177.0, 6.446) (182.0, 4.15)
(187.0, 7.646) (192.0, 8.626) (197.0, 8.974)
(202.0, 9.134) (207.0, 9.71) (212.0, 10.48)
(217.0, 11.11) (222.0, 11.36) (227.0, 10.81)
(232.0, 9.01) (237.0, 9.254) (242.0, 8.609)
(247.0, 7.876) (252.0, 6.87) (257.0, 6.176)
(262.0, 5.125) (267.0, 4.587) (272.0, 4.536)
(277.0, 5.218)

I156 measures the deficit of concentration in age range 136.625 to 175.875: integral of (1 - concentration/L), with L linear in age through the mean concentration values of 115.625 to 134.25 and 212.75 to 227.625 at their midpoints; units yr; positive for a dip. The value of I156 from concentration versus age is 3.5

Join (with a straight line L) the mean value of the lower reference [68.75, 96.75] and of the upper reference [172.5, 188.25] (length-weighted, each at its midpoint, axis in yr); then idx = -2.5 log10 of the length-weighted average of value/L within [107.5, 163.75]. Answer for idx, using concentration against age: -0.19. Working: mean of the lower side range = 7.81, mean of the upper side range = 6.27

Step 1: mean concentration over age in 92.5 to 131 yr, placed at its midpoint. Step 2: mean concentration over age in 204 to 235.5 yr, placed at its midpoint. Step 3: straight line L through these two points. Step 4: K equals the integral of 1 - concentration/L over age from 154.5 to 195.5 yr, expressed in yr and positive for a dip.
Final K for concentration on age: 7.7 yr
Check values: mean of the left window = 8.03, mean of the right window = 10.4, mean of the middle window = 7.62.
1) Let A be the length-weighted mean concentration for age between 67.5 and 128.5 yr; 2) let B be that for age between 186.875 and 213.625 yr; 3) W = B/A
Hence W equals 1.16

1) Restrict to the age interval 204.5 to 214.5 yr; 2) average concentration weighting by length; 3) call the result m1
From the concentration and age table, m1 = 10.1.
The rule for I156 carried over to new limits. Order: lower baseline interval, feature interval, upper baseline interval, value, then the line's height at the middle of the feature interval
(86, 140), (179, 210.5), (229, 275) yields -3.0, 7.4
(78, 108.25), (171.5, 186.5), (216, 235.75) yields 5.1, 9.53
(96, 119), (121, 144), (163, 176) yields -0.8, 8.05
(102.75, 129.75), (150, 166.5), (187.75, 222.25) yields 0.8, 8.83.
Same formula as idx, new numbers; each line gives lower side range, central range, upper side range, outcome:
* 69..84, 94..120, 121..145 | 0.02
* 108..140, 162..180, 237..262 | 0.01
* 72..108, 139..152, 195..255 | 0.02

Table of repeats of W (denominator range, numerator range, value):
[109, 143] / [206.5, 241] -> 1.24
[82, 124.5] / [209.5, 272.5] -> 1.04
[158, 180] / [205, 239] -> 1.30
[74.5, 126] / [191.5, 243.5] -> 1.24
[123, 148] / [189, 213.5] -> 1.11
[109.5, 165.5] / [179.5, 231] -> 1.11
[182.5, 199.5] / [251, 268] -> 0.72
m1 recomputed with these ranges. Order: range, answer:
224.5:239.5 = 9.69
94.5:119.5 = 7.94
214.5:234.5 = 10.6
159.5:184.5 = 7.2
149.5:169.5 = 8.41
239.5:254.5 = 7.79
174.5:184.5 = 5.3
